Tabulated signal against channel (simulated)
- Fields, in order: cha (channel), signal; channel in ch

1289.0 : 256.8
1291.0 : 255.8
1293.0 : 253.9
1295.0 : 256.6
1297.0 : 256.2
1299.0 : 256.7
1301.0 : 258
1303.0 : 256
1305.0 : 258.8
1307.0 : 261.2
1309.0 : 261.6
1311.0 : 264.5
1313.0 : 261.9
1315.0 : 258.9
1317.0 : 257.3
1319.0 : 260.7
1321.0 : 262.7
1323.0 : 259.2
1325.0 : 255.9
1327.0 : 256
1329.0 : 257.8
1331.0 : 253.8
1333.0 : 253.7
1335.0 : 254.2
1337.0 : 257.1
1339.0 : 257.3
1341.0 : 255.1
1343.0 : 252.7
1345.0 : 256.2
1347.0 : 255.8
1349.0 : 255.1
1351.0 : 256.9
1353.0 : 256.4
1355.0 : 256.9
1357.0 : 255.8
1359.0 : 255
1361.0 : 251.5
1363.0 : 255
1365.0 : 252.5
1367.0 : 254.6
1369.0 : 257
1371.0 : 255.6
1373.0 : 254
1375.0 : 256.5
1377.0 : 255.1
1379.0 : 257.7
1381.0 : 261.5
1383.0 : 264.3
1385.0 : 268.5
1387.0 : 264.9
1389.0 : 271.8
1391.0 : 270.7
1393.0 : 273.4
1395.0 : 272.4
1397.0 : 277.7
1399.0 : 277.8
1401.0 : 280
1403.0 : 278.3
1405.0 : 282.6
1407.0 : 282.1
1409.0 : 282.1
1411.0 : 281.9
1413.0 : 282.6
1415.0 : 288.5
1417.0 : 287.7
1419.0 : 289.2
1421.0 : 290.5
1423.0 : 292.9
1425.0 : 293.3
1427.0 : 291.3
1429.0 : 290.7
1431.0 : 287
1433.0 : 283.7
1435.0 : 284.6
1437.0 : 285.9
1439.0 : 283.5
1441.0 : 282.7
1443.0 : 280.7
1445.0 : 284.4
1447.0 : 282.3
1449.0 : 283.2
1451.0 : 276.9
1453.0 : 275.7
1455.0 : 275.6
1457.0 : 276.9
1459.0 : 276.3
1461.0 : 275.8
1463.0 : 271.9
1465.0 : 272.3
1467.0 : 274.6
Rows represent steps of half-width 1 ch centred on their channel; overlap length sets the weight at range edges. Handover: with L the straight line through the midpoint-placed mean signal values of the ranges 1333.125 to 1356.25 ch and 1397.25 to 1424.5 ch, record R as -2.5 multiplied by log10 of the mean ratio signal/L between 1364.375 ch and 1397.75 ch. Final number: 0.04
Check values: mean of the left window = 256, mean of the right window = 284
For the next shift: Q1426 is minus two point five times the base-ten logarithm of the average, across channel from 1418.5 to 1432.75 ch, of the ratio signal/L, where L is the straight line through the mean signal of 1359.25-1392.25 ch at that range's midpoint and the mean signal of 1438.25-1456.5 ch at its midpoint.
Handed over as -0.06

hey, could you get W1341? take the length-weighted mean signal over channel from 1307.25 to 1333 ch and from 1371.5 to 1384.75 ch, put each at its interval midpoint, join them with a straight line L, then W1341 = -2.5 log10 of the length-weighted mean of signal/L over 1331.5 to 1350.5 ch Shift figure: 0.02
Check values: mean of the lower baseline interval 259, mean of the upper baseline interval 259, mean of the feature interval 255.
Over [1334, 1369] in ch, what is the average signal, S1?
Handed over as 255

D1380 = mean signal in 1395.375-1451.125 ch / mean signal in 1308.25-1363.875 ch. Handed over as 1.11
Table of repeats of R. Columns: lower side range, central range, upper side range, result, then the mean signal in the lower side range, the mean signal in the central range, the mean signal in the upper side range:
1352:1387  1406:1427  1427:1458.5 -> -0.05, 257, 287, 282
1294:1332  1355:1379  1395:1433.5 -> 0.07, 259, 255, 285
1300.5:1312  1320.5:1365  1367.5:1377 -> 0.01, 260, 256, 256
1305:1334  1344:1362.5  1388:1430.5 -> 0.05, 259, 255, 283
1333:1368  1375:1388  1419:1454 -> 0.02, 255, 262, 285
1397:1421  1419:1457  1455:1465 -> -0.02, 283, 285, 275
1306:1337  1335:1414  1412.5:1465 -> 0.02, 259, 264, 283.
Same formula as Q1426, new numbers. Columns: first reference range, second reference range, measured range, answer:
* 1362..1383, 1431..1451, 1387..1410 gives -0.04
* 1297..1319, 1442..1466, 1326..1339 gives 0.03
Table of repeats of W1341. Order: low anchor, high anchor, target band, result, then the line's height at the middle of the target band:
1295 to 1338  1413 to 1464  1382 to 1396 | 0.02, 273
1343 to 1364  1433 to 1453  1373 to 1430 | -0.03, 270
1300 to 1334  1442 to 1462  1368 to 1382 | 0.04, 267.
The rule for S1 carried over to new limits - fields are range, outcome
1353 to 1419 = 268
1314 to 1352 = 257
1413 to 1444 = 287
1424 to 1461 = 283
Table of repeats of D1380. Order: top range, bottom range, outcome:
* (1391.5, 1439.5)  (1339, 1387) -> 1.11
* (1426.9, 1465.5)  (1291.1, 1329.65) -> 1.09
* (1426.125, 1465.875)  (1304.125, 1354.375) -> 1.09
